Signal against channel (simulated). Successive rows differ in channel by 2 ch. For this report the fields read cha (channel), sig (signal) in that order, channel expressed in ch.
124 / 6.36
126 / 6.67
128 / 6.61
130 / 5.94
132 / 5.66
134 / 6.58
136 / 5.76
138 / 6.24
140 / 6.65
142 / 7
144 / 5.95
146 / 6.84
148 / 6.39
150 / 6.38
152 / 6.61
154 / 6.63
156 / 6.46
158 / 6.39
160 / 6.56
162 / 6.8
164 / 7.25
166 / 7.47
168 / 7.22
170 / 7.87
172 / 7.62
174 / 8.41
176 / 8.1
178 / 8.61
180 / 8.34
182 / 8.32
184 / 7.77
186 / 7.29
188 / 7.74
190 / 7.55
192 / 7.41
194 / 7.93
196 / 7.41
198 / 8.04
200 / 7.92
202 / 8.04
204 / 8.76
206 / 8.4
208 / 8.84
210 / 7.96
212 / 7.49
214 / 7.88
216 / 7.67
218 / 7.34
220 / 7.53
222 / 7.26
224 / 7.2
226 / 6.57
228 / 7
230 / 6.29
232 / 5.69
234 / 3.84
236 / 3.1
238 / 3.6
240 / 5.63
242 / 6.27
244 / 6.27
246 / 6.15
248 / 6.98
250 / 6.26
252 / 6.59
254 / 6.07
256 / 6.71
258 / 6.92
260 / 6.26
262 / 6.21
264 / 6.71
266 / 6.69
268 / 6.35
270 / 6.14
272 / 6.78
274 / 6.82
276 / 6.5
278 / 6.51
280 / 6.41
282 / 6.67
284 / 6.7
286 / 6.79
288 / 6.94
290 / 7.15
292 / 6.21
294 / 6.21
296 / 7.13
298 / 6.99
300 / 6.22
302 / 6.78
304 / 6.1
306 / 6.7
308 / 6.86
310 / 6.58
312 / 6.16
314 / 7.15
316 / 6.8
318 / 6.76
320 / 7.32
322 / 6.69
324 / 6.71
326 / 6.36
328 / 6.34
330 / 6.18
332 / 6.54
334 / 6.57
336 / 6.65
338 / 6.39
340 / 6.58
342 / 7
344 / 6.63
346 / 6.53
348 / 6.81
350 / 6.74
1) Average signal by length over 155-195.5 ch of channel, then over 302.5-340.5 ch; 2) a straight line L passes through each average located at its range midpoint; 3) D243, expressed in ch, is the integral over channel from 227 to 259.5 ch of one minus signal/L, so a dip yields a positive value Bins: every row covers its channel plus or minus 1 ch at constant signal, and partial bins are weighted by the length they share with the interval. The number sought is 5.8 ch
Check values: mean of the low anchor 7.55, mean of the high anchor 6.6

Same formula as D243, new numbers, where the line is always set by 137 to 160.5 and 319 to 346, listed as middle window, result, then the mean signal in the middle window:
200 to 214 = -3.6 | 8.2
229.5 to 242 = 3.4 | 4.75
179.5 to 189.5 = -2.0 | 7.85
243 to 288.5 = 0.3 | 6.54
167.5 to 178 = -2.3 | 7.95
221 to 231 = -0.5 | 6.86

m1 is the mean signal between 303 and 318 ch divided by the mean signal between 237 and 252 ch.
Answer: 1.12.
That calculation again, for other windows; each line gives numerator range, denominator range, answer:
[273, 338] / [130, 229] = 0.91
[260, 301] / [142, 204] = 0.89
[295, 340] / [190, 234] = 0.89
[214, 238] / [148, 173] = 0.91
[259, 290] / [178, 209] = 0.82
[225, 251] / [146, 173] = 0.82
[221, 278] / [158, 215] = 0.79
